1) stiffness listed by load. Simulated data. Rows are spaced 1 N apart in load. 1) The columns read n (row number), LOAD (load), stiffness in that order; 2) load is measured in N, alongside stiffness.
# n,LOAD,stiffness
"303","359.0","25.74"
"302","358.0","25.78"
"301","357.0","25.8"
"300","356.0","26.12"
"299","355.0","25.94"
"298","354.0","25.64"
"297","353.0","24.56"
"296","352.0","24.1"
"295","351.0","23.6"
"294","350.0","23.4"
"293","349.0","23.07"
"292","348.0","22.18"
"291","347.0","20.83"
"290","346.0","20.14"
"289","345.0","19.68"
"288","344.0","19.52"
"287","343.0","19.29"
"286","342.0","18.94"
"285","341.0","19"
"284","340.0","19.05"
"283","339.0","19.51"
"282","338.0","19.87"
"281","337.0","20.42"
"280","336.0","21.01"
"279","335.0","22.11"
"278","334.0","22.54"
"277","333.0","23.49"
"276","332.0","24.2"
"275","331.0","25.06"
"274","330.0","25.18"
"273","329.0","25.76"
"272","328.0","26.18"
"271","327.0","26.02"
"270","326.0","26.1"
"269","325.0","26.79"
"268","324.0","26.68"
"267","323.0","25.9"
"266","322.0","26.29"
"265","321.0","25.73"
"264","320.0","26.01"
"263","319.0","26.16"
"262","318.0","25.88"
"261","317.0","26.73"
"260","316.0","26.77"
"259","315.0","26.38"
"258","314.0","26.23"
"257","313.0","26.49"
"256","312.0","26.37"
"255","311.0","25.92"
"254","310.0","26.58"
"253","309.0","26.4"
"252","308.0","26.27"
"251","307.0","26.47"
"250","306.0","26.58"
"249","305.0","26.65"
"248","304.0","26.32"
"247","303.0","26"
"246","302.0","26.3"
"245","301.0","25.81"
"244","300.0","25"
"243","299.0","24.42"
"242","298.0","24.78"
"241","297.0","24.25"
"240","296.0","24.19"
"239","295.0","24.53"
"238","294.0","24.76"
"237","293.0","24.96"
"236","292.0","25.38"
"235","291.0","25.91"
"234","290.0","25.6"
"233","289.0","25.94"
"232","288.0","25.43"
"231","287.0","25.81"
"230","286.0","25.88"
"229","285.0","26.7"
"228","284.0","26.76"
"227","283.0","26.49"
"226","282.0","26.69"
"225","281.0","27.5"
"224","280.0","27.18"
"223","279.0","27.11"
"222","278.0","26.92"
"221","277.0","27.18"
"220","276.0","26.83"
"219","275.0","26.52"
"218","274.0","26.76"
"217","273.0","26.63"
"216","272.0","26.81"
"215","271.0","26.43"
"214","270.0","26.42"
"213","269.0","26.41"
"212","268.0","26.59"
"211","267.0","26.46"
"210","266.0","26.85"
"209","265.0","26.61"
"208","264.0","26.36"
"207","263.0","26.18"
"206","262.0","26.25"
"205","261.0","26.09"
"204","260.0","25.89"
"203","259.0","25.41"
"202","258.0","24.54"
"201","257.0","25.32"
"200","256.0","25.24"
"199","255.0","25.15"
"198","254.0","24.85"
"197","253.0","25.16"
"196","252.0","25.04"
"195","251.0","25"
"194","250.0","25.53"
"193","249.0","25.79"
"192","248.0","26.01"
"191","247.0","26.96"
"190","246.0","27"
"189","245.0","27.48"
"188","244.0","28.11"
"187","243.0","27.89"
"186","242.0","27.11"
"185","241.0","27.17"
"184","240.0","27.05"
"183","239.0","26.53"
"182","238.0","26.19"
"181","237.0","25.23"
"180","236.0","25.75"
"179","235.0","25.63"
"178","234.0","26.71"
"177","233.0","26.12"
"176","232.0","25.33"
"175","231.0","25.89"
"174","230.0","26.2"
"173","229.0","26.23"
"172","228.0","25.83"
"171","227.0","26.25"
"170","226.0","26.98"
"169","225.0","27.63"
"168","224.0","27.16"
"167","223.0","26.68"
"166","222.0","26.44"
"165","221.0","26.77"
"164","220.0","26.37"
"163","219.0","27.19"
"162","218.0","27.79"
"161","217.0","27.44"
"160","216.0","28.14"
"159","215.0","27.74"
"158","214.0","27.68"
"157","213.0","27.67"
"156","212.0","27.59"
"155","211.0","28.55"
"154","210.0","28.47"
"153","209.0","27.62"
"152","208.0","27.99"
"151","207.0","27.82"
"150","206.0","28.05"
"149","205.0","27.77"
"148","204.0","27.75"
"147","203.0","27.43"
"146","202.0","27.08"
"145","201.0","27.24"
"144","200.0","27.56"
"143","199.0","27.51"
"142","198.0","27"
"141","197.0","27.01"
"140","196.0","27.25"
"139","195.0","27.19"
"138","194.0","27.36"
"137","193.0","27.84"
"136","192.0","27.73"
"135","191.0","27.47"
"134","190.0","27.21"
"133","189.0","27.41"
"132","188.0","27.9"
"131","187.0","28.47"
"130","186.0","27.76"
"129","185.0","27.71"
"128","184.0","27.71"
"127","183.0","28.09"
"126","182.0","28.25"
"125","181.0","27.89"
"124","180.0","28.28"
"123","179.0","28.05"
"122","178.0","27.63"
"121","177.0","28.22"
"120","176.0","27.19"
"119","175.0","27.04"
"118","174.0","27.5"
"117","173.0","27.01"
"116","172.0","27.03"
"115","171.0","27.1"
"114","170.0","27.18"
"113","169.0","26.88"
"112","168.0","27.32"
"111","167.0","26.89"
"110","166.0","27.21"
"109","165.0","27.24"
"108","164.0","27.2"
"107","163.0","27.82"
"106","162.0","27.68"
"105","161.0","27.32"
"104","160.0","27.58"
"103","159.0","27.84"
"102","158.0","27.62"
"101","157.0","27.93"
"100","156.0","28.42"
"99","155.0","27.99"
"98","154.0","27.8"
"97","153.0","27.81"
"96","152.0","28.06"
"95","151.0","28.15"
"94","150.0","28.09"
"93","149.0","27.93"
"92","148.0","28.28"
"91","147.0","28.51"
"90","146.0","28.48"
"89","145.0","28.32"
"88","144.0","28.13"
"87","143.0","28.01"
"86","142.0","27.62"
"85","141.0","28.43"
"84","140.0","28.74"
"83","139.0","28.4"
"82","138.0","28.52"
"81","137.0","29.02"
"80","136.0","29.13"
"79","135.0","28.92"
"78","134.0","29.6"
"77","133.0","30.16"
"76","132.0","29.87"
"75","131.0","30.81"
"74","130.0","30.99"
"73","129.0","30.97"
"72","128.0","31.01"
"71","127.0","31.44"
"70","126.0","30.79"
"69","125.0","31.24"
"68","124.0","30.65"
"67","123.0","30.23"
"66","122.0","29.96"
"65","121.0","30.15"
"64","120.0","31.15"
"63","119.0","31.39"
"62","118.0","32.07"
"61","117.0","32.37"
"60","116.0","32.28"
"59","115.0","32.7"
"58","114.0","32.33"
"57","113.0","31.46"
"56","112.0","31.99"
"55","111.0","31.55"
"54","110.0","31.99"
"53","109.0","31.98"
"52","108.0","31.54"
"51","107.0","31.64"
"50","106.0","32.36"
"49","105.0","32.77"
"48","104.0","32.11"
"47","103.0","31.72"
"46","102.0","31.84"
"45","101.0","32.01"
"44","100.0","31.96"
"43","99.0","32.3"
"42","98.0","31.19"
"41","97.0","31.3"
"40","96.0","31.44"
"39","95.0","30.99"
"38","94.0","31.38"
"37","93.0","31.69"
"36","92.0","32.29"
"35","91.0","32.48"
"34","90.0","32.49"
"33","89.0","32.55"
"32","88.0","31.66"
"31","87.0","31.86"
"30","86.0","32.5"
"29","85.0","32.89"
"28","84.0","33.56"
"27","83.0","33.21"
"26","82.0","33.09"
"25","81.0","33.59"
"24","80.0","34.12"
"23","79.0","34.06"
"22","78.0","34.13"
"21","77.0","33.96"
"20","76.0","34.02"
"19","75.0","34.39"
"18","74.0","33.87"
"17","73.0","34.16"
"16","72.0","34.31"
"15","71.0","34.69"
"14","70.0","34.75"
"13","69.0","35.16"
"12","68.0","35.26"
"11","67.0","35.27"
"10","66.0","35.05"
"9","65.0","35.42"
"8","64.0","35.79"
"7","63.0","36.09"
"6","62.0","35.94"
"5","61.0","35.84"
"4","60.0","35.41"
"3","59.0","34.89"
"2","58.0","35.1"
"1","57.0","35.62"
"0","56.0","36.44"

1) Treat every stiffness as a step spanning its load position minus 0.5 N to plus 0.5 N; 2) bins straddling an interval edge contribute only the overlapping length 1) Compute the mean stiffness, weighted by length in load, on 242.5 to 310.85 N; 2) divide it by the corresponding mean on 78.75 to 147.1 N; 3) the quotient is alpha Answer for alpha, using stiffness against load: 0.8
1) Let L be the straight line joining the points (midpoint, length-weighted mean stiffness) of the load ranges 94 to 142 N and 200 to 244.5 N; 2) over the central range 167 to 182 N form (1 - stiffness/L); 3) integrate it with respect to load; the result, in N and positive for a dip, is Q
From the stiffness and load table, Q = 0.7 N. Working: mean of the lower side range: 31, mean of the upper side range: 27.1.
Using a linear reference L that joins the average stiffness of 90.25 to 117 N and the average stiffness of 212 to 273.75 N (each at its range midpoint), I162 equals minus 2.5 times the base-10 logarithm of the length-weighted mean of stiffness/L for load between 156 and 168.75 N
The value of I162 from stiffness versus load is 0.08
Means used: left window 31.9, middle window 27.5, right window 26.4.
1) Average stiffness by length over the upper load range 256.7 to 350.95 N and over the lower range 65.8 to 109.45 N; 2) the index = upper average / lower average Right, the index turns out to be 0.76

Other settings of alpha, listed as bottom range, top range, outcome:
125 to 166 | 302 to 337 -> 0.89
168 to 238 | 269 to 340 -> 0.94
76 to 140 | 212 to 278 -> 0.84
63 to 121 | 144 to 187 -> 0.84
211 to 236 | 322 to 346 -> 0.85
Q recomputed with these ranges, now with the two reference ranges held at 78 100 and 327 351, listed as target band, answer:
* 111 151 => 0.9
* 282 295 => -1.0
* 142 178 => 2.2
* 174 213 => 0.5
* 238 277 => -1.5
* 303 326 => -3.4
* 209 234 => -0.2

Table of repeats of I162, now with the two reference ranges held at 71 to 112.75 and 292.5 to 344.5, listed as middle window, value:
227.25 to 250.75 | 0.04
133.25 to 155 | 0.09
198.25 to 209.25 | 0.04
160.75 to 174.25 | 0.10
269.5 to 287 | -0.03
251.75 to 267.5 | 0.04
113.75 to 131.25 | 0.01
